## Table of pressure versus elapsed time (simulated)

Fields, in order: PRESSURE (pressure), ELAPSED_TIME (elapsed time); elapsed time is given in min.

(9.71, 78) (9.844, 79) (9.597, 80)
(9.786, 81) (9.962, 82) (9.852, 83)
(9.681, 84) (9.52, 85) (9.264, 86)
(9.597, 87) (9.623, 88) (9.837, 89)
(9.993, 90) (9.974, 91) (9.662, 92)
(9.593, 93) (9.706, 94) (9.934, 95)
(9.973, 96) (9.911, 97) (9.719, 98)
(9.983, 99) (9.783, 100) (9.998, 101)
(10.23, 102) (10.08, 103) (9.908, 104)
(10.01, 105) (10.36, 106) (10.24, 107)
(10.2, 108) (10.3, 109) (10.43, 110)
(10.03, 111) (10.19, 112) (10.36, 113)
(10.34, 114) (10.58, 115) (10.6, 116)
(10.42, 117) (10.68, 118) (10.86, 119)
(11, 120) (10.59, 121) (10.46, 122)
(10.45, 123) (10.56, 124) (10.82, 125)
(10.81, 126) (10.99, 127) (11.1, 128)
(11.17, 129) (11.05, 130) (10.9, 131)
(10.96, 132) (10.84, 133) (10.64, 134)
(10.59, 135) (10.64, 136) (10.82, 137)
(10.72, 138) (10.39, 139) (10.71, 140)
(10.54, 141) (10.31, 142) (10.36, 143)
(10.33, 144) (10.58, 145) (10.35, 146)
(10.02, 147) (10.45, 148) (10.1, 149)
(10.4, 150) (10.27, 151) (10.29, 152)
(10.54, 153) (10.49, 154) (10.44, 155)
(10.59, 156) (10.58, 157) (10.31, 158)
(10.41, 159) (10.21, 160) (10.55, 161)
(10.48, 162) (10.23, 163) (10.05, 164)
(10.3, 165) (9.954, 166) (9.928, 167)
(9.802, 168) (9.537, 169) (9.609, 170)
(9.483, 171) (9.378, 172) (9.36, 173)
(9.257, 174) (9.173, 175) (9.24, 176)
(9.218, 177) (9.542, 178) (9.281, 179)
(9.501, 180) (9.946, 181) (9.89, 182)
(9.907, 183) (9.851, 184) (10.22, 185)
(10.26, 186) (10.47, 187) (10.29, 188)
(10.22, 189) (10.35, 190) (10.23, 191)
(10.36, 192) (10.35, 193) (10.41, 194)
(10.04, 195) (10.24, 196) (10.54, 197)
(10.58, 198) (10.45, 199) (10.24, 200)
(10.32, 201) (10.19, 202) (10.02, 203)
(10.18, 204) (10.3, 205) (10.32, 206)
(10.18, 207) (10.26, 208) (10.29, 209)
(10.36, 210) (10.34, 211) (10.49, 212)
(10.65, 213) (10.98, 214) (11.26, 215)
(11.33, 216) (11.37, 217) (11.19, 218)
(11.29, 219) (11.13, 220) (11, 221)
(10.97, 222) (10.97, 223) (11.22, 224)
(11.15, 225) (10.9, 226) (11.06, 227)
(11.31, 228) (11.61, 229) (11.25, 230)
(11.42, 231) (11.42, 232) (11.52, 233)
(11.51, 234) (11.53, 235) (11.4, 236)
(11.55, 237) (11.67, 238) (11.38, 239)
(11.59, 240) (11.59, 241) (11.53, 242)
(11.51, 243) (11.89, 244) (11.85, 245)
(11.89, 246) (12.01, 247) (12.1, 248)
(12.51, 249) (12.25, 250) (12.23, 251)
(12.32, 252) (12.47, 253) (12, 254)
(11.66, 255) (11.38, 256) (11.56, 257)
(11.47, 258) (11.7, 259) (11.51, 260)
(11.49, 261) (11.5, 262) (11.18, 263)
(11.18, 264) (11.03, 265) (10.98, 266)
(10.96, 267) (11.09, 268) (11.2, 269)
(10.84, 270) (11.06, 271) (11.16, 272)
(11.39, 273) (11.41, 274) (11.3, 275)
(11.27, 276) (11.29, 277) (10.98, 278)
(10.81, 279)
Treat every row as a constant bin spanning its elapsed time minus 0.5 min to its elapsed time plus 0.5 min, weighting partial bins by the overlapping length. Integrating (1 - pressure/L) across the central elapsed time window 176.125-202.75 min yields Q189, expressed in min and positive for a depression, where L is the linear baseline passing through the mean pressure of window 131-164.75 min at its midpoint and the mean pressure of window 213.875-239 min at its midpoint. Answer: 1.96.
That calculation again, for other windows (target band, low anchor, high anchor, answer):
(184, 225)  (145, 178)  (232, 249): 1.4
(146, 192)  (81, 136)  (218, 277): 3.3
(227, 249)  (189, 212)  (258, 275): -1.6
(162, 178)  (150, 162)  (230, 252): 1.5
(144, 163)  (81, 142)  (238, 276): 0.5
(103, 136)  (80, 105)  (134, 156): -1.4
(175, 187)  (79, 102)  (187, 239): 0.9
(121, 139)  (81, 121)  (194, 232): -0.9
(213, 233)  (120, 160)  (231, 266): 0.4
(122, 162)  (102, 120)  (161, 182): -2.2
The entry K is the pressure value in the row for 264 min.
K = 11.18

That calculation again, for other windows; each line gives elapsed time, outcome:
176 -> 9.24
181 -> 9.946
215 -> 11.26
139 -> 10.39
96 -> 9.973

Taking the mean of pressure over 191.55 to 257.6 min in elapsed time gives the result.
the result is 11.1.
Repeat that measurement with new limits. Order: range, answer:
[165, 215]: 10.1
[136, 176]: 10.2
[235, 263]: 11.8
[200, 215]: 10.4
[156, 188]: 9.89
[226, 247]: 11.5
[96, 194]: 10.3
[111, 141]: 10.7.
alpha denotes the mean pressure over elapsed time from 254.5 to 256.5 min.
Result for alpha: 11.5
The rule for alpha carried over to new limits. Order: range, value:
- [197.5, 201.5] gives 10.4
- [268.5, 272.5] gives 11.1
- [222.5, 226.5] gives 11.1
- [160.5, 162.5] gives 10.5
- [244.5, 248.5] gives 12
